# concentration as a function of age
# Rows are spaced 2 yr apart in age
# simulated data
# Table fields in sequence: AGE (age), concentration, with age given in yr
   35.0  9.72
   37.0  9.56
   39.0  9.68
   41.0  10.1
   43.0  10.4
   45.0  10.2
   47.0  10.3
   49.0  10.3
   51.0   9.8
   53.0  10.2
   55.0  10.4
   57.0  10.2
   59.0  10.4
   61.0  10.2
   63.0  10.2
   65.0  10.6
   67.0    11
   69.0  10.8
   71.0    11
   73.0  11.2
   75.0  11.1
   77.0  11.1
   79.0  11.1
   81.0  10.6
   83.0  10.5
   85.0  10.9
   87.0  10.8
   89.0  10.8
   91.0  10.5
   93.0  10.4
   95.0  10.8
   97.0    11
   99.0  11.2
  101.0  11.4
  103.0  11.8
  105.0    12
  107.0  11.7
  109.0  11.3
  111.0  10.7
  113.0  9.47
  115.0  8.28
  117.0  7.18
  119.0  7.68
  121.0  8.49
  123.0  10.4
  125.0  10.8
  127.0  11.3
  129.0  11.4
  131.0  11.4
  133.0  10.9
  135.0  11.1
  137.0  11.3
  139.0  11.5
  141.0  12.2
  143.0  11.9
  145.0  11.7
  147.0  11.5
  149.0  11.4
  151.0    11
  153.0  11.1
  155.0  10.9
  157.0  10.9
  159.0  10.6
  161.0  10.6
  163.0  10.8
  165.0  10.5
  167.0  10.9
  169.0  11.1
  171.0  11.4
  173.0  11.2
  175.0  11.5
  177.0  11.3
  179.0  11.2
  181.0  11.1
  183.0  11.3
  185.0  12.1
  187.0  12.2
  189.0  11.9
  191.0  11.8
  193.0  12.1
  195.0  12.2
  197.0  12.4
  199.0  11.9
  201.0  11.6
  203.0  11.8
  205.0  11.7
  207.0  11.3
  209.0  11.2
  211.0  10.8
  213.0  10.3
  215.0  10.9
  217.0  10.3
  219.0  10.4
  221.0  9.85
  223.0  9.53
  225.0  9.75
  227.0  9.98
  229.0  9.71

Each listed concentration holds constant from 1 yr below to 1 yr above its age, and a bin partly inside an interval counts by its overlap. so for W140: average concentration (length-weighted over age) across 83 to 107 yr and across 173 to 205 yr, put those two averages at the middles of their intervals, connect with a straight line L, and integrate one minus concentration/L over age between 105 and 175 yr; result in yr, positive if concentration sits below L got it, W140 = 3.9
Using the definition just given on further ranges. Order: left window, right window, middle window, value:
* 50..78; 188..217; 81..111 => -0.7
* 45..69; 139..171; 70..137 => 0.6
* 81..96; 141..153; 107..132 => 2.7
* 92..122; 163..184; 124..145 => -1.6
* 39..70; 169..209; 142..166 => 0.5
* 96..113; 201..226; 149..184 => -0.3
